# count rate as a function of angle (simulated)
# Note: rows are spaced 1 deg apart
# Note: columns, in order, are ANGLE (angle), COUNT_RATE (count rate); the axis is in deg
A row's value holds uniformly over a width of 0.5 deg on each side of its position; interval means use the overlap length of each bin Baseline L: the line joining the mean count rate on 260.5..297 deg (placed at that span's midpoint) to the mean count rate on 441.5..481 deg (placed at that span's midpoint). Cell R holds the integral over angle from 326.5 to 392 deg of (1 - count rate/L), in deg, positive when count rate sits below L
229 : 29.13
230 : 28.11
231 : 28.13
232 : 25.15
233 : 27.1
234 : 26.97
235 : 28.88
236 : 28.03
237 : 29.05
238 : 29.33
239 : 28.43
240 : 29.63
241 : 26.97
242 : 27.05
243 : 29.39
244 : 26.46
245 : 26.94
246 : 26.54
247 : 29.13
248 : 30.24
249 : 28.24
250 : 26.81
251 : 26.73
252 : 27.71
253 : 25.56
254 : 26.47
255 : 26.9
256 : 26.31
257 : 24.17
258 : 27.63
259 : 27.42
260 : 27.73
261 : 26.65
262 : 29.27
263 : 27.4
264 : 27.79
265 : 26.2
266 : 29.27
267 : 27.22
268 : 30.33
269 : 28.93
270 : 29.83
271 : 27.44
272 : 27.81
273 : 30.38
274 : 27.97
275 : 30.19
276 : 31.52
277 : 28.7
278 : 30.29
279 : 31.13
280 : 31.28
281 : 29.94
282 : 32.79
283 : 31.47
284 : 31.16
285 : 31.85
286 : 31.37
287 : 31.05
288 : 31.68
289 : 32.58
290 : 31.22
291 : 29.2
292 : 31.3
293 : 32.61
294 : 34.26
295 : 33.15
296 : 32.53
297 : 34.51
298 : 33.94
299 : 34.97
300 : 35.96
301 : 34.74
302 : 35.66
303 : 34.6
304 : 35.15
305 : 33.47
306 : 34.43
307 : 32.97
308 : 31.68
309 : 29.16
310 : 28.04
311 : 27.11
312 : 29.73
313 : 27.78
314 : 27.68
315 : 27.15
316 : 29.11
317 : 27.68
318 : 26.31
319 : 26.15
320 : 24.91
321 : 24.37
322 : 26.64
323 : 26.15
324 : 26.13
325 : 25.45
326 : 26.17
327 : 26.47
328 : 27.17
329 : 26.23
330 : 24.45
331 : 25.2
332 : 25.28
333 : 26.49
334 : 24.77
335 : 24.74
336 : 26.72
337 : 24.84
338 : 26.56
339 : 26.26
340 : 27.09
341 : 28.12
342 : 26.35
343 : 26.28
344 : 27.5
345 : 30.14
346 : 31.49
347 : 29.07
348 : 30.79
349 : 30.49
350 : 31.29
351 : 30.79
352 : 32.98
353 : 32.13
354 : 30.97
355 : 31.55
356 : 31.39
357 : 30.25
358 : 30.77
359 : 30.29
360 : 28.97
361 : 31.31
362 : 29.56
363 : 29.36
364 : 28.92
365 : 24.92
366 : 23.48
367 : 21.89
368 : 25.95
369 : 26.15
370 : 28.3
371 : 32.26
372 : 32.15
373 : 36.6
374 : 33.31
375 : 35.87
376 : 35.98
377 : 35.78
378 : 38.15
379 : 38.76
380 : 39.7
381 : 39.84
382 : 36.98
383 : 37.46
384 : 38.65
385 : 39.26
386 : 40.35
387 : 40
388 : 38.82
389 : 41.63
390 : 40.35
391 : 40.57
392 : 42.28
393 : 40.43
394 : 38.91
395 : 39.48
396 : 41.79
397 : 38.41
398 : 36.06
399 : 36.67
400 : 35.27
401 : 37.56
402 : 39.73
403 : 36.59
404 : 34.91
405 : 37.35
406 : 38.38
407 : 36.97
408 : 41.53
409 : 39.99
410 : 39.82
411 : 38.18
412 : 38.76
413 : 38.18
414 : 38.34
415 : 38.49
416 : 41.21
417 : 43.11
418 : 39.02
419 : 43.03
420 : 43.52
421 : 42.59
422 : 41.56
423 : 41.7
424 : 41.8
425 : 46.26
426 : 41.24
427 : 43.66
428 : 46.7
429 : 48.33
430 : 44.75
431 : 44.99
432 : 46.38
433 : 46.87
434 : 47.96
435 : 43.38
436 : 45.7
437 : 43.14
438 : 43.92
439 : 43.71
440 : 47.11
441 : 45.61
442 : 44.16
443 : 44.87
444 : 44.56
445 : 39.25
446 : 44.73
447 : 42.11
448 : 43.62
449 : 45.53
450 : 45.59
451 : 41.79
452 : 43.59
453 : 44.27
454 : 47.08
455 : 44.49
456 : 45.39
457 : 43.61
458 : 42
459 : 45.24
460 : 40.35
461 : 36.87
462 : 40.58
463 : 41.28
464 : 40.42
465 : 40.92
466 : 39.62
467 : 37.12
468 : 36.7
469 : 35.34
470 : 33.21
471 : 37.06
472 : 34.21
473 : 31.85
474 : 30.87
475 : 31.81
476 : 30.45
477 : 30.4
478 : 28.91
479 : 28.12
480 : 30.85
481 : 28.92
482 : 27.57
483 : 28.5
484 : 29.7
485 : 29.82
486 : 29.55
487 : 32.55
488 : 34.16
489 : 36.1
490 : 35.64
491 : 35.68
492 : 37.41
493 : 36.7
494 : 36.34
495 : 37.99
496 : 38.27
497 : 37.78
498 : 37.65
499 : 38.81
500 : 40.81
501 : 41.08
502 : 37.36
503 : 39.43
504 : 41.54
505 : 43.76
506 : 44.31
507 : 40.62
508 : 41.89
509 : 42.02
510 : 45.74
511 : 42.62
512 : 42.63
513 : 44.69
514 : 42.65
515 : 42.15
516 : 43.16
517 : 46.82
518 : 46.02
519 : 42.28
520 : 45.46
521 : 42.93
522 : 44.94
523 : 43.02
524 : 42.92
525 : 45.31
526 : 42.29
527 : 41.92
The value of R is 5.7 deg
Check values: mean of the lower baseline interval 30.3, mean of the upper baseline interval 39.1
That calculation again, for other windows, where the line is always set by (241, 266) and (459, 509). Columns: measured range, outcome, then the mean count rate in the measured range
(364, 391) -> -2.3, 34.7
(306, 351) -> 4.0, 27.5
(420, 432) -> -3.6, 44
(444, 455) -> -2.9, 43.8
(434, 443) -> -2.8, 44.8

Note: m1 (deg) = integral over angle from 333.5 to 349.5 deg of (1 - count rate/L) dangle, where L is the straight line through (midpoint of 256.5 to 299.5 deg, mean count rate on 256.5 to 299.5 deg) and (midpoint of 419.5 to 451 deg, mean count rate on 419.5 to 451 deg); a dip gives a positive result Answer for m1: 3.7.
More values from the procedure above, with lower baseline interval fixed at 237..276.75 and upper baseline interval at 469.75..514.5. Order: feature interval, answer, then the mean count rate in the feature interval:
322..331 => 1.30 deg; 26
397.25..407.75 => -1.28 deg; 37.1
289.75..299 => -1.08 deg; 32.7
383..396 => -2.96 deg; 40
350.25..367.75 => 1.20 deg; 29.4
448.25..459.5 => -3.08 deg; 44.4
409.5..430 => -4.98 deg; 41.8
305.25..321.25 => 0.74 deg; 28.5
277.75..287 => -0.77 deg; 31.3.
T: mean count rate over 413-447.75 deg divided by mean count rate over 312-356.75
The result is 1.6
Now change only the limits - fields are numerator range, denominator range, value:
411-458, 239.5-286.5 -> 1.52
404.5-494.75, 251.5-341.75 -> 1.36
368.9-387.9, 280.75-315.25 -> 1.14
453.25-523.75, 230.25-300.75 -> 1.31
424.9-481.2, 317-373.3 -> 1.46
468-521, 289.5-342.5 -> 1.28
